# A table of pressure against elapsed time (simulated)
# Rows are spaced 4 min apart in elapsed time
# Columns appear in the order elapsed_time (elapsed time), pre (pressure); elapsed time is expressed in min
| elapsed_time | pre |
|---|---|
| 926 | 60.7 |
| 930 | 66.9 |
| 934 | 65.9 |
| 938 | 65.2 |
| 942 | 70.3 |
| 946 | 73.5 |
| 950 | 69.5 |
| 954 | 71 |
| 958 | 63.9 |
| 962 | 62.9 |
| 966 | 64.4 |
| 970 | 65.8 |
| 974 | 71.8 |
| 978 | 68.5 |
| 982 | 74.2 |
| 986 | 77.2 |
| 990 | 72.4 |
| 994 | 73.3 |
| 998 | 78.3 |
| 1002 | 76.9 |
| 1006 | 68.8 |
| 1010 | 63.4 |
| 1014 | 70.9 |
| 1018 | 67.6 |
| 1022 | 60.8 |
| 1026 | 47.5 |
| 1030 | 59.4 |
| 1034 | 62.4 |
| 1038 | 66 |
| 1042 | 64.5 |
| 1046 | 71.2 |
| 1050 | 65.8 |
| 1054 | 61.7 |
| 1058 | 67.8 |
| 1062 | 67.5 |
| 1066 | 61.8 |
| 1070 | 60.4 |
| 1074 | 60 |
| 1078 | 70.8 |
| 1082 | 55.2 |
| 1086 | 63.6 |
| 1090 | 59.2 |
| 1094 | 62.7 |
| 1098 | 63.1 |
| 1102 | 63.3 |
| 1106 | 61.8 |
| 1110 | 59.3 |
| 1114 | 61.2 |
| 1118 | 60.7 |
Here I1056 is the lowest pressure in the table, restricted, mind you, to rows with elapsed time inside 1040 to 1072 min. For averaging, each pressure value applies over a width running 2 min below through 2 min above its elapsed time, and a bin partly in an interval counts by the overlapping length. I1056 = 60.4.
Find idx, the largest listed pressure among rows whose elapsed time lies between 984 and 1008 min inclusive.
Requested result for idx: 78.3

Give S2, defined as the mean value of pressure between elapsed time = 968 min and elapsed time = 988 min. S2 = 71.5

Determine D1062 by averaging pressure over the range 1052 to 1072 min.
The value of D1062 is 63.8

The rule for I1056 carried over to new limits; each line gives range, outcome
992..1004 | 73.3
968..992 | 65.8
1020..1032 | 47.5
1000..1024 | 60.8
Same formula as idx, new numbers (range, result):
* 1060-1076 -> 67.5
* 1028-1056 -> 71.2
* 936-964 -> 73.5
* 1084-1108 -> 63.6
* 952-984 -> 74.2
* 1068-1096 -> 70.8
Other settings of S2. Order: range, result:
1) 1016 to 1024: 64.2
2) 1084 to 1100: 62.2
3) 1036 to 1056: 65.8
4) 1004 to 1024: 66.3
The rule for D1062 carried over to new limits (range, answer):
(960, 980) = 66.7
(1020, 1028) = 54.1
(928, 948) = 68.4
